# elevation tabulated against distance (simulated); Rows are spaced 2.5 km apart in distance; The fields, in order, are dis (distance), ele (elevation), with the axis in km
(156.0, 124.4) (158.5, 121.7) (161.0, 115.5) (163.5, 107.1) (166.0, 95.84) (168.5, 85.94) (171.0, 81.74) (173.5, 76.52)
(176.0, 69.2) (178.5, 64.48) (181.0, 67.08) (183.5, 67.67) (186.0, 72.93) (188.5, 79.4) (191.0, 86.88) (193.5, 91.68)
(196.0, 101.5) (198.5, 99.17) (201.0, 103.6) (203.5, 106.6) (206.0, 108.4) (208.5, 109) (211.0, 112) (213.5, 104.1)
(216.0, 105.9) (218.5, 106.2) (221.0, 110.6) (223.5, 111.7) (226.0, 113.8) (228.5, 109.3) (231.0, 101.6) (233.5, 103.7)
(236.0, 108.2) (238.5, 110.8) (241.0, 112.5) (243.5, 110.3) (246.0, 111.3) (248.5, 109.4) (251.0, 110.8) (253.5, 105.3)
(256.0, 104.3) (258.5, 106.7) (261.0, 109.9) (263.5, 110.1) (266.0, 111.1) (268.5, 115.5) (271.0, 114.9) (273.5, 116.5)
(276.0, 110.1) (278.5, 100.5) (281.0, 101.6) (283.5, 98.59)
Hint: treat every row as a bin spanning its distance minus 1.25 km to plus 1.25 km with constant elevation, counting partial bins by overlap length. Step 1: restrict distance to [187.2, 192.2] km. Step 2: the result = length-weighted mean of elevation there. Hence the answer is 83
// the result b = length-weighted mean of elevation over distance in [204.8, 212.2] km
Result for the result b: 110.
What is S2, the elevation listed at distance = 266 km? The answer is 111.1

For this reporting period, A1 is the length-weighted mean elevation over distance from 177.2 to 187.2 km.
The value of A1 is 68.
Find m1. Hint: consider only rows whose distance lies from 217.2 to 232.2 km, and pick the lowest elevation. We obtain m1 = 101.6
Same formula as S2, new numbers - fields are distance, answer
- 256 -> 104.3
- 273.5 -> 116.5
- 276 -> 110.1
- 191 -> 86.88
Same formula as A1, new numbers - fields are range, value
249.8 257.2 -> 107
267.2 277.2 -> 114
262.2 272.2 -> 113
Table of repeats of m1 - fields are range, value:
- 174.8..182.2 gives 64.48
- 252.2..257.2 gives 104.3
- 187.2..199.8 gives 79.4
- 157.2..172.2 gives 81.74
